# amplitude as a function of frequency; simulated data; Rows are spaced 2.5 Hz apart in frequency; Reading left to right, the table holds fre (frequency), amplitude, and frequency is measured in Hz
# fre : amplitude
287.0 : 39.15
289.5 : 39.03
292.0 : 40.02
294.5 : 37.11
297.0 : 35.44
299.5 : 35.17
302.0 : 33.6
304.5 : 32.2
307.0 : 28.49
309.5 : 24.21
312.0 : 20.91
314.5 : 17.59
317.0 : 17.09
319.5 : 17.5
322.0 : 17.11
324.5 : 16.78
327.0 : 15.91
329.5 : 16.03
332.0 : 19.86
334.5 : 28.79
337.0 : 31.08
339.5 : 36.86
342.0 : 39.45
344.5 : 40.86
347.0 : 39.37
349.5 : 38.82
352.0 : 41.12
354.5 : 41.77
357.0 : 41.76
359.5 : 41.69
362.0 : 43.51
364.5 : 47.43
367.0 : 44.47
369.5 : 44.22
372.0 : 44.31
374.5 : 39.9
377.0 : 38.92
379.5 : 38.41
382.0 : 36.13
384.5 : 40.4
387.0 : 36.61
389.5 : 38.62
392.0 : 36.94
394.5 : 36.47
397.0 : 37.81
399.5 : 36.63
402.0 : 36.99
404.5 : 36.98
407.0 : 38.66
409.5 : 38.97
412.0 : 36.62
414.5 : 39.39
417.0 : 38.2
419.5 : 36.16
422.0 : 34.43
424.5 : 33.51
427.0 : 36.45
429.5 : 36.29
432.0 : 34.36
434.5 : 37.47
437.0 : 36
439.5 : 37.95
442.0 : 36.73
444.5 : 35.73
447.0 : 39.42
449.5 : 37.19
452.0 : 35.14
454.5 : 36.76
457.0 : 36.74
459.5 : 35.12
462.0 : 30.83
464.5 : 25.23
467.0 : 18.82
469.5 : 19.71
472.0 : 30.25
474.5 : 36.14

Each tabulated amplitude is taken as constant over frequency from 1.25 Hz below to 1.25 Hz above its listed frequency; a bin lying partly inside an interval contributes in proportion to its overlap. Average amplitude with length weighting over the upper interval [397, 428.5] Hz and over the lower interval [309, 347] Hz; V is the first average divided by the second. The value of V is 1.5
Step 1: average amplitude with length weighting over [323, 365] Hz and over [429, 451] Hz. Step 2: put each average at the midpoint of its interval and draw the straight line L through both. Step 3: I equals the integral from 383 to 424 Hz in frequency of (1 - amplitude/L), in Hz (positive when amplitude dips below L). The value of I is -2.0 Hz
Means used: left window 33.8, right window 36.8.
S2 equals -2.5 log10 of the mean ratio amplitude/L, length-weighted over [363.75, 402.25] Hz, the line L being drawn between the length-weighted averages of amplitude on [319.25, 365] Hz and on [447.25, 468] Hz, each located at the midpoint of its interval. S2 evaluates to -0.22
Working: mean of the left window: 32.5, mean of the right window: 32.5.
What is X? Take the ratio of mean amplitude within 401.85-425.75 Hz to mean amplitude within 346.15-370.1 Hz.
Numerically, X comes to 0.87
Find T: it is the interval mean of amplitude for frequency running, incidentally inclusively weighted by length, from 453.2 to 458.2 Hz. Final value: 36.7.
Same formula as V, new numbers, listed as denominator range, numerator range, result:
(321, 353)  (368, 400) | 1.33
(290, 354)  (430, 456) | 1.26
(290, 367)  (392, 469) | 1.12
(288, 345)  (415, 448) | 1.31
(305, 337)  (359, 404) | 1.92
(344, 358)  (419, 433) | 0.87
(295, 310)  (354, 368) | 1.35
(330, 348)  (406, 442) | 1.12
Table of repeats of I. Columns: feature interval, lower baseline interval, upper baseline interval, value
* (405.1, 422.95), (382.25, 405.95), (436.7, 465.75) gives -0.4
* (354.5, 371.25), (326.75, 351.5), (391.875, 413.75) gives -4.9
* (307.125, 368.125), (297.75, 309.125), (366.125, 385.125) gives 9.8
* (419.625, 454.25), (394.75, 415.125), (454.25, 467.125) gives -2.4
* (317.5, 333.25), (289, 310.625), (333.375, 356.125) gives 8.2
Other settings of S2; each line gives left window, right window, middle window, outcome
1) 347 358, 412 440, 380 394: 0.027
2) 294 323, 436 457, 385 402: -0.141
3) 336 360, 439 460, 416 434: 0.051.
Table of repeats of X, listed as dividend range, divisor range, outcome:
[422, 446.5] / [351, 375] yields 0.84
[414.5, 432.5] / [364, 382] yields 0.86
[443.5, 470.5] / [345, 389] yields 0.78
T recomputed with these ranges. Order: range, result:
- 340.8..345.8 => 40.2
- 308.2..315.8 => 20.9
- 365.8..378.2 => 42.4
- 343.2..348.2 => 40.1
